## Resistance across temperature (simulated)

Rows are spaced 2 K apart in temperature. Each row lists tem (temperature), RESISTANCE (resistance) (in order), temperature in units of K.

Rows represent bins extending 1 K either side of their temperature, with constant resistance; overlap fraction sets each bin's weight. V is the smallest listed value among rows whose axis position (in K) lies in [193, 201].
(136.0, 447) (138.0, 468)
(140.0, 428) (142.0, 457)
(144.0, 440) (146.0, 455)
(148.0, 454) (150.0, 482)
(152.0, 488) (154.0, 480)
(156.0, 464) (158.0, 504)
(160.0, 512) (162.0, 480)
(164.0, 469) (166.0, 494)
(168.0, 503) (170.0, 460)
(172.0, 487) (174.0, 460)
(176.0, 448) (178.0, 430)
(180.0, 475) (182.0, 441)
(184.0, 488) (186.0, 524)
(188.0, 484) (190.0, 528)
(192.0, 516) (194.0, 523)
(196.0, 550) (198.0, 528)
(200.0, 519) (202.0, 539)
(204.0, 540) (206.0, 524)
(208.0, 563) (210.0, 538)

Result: 519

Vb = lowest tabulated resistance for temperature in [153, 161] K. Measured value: 464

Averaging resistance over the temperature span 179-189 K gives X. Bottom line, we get 482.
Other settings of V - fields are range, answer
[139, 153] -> 428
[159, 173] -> 460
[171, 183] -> 430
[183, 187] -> 488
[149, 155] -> 480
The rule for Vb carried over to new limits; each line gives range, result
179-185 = 441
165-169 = 494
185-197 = 484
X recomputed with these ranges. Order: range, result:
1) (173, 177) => 454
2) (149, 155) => 483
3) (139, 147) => 445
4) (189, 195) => 522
